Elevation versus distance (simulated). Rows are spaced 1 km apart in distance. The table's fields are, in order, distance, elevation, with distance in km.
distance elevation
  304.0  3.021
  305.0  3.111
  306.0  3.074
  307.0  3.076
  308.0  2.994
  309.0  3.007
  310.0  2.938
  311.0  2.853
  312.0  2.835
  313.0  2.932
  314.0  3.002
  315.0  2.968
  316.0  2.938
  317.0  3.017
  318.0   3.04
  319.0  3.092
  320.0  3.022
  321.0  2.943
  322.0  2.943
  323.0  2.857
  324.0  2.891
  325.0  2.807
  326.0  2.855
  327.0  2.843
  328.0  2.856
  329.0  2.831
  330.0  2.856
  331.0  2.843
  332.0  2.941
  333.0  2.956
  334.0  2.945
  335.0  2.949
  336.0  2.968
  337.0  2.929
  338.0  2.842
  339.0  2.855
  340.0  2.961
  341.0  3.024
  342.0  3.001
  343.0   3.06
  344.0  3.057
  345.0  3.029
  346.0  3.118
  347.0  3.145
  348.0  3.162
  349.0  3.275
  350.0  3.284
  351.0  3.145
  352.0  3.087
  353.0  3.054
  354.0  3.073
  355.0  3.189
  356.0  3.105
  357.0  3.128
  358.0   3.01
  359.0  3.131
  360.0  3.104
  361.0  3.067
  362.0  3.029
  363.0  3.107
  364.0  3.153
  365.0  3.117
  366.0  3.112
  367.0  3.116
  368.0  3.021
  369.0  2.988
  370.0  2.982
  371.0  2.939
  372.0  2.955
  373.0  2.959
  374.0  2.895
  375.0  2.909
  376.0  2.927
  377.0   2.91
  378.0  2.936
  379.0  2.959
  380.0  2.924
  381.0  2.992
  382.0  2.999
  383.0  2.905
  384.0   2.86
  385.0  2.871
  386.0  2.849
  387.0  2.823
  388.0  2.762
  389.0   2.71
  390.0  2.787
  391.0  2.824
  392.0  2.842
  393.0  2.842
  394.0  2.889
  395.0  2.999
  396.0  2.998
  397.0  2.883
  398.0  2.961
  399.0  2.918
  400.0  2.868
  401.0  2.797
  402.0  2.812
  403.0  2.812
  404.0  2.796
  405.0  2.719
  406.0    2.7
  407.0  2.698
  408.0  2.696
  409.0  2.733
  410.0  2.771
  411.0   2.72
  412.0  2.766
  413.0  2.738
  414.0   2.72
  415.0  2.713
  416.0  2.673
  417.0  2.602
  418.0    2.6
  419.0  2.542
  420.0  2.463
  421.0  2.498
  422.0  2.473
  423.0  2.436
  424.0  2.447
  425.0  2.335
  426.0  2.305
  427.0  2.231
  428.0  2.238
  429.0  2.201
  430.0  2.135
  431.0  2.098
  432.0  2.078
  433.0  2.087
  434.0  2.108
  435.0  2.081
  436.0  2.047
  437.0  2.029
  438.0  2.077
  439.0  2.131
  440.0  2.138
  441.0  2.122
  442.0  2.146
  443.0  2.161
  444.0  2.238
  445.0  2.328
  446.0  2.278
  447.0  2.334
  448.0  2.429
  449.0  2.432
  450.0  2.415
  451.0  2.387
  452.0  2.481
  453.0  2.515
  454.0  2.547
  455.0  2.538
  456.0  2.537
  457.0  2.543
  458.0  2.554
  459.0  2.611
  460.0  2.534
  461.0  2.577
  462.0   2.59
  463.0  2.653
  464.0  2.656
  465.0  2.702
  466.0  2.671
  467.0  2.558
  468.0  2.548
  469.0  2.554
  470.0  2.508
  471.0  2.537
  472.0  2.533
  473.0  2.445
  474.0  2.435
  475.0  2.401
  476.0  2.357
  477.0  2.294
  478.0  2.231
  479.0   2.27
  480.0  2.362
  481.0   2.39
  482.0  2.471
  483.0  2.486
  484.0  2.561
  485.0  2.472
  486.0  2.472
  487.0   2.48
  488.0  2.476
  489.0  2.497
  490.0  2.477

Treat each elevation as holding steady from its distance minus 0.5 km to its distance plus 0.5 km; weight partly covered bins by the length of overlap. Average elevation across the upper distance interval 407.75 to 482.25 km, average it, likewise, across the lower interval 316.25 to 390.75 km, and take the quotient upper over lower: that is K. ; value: 0.81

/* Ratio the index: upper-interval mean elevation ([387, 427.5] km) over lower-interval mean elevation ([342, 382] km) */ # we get 0.89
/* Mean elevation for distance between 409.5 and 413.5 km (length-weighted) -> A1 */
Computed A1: 2.75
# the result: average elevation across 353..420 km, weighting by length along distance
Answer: 2.89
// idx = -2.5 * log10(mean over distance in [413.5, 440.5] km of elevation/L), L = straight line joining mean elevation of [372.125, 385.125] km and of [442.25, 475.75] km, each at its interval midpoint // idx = 0.15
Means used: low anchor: 2.93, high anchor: 2.49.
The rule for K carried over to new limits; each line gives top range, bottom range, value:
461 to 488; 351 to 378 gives 0.82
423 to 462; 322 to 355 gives 0.77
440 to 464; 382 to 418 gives 0.87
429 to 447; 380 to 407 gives 0.75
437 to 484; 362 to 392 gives 0.82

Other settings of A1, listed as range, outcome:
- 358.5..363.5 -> 3.09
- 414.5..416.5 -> 2.69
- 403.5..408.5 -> 2.72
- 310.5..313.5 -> 2.87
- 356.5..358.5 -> 3.07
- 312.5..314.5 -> 2.97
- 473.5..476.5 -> 2.4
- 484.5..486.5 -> 2.47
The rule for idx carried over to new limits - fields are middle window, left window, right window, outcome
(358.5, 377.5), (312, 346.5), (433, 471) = -0.094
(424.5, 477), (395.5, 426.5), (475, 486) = 0.064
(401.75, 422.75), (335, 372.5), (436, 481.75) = 0.011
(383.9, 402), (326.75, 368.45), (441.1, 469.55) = -0.022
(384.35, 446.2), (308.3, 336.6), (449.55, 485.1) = 0.049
